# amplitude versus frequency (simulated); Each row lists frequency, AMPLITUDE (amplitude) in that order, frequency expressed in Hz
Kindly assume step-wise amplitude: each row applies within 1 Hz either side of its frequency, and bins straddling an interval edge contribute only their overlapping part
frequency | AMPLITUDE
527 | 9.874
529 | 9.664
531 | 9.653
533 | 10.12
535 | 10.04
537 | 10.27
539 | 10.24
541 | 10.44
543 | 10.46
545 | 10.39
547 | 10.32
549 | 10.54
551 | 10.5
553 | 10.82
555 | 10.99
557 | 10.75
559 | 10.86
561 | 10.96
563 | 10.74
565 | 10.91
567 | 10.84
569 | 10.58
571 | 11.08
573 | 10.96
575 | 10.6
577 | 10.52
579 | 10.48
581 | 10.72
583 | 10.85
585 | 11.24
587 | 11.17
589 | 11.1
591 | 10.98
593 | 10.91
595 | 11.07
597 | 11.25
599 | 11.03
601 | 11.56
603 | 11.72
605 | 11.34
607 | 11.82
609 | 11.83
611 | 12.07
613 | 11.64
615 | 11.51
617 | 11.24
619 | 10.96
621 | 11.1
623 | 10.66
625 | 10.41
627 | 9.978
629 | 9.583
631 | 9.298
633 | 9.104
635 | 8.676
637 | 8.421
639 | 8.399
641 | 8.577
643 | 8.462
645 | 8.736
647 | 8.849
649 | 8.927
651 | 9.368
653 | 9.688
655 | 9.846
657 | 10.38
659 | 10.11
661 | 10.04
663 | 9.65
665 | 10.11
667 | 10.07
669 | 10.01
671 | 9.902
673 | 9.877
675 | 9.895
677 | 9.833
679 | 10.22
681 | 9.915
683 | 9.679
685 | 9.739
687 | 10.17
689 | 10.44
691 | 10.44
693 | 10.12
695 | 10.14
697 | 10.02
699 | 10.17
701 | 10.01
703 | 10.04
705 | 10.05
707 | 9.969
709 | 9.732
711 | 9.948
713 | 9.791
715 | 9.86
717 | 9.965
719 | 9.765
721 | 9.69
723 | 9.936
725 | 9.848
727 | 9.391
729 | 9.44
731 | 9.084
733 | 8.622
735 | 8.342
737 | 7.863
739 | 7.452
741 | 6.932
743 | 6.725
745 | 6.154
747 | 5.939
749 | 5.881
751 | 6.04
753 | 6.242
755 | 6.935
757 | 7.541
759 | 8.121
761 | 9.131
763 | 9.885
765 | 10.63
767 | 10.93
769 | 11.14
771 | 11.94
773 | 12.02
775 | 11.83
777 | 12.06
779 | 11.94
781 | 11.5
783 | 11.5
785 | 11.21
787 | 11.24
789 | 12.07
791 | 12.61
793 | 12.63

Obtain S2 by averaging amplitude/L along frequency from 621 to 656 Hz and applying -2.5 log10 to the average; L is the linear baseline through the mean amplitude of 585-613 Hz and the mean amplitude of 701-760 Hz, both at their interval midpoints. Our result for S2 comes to 0.134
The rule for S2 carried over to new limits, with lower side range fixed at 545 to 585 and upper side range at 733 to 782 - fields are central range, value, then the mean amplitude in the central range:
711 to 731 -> -0.06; 9.72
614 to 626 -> -0.08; 11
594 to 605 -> -0.09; 11.3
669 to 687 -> -0.03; 9.91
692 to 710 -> -0.07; 10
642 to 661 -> 0.06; 9.41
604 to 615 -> -0.14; 11.7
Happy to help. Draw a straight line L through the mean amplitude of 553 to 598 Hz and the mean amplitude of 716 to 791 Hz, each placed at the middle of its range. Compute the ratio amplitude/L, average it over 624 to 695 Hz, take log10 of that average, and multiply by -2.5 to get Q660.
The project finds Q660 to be 0.06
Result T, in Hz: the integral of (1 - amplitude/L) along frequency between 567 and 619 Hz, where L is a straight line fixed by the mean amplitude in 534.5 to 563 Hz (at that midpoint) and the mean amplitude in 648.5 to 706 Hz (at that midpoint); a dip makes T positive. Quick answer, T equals -4.1 Hz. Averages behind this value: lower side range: 10.6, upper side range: 9.97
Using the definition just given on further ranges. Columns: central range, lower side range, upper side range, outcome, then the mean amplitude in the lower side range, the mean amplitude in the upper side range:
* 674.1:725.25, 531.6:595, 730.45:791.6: -1.23 Hz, 10.7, 9.32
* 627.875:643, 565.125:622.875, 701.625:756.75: 2.17 Hz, 11.1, 8.5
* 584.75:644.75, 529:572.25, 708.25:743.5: -3.24 Hz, 10.5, 9.05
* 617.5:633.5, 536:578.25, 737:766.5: -1.11 Hz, 10.7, 7.48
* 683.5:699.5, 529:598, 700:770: -1.53 Hz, 10.7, 8.77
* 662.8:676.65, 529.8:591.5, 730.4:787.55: -0.20 Hz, 10.6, 9.12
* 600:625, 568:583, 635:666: -3.50 Hz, 10.7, 9.28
